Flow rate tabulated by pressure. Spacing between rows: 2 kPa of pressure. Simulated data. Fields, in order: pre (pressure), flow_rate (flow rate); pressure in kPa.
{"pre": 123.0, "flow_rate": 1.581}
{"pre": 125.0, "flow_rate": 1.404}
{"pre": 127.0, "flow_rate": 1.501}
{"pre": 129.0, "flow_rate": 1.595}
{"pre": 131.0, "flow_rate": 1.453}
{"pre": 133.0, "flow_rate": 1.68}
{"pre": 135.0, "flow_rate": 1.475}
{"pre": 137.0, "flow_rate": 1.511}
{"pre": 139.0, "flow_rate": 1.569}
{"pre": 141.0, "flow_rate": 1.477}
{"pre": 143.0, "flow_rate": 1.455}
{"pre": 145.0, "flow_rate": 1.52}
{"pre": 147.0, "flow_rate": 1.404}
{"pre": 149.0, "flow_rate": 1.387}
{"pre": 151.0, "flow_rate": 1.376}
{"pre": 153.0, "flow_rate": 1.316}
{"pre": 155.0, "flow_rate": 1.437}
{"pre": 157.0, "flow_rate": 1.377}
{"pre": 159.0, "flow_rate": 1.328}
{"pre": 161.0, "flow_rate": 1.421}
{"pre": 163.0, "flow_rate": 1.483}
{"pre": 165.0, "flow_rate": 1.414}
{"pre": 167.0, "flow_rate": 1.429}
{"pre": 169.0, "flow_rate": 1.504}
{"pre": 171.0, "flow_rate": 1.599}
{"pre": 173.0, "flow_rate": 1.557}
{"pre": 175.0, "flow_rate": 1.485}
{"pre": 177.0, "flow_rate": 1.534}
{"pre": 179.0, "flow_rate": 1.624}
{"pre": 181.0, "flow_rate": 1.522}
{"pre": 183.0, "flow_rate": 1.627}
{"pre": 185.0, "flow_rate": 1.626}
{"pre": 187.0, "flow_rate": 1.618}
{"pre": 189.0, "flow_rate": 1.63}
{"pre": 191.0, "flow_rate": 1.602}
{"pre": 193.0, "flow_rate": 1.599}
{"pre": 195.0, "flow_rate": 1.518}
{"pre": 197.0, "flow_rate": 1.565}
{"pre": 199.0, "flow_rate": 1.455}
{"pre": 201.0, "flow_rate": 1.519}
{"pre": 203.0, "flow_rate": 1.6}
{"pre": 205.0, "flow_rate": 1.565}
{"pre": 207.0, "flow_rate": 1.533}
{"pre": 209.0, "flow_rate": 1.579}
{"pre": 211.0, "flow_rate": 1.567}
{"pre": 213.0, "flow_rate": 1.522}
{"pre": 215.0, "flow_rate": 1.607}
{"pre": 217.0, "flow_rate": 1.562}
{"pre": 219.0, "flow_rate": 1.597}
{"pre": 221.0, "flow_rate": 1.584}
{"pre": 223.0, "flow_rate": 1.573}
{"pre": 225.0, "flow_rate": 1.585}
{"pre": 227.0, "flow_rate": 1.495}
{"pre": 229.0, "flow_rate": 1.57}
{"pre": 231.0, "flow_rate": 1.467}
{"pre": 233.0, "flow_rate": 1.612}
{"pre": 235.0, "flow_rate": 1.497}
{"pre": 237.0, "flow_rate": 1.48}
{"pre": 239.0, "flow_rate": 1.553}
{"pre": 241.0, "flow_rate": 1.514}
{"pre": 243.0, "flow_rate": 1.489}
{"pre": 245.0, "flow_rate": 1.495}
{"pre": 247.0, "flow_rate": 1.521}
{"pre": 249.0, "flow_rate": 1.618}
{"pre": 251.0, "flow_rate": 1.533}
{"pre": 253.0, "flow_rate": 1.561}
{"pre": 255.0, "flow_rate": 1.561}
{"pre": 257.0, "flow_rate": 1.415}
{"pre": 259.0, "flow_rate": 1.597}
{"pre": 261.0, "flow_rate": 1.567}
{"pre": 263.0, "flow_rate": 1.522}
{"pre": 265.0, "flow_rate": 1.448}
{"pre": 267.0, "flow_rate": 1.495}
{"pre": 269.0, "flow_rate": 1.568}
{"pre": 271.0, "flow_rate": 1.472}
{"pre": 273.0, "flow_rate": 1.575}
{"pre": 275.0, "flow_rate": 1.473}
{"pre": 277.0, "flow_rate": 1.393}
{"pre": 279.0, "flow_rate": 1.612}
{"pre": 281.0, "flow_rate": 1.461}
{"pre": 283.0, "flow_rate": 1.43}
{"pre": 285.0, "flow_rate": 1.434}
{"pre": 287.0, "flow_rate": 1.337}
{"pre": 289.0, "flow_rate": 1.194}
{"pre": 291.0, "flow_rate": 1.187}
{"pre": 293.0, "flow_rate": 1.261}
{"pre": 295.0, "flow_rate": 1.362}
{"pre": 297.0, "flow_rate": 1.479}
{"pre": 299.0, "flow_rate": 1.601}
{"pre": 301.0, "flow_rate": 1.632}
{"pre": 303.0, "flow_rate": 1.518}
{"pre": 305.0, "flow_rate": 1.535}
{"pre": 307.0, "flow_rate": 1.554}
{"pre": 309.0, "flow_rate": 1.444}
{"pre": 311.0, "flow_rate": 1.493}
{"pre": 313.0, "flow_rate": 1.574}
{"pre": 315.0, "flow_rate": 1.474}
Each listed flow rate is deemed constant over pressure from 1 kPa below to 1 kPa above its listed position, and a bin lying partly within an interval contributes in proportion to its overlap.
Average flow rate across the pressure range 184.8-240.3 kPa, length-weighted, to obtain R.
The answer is 1.56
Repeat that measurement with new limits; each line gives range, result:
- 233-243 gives 1.52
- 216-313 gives 1.5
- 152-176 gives 1.45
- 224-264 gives 1.53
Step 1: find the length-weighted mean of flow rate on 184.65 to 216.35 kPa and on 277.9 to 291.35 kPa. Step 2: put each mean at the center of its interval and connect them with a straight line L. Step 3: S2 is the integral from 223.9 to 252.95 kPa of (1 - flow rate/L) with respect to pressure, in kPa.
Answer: -0.9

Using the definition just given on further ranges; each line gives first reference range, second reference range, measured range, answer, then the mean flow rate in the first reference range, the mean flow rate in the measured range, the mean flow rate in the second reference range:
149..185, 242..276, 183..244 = -2.4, 1.47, 1.56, 1.52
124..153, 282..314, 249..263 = -0.9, 1.48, 1.54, 1.44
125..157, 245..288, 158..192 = -1.1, 1.47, 1.53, 1.5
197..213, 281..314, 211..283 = -1.6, 1.55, 1.53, 1.44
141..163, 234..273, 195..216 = -1.2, 1.41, 1.55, 1.52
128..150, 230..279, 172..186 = -0.6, 1.5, 1.57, 1.52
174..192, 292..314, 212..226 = -0.2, 1.59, 1.58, 1.5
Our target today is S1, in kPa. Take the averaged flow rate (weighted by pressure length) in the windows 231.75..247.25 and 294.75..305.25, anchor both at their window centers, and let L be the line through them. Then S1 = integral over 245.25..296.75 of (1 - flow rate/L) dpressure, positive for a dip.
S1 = 2.1 kPa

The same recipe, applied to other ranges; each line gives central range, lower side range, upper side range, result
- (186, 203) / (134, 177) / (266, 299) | -1.4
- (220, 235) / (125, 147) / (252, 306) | -0.7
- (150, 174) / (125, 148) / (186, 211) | 1.5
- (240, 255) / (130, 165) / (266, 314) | -0.8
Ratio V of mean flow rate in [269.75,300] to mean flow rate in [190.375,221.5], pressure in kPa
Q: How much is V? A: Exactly 0.9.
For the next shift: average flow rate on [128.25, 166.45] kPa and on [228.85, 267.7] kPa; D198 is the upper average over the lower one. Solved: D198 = 1.05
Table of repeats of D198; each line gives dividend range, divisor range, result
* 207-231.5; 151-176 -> 1.08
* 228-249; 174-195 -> 0.96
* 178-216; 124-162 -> 1.08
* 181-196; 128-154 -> 1.08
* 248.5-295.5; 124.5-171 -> 1.00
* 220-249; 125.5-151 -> 1.03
